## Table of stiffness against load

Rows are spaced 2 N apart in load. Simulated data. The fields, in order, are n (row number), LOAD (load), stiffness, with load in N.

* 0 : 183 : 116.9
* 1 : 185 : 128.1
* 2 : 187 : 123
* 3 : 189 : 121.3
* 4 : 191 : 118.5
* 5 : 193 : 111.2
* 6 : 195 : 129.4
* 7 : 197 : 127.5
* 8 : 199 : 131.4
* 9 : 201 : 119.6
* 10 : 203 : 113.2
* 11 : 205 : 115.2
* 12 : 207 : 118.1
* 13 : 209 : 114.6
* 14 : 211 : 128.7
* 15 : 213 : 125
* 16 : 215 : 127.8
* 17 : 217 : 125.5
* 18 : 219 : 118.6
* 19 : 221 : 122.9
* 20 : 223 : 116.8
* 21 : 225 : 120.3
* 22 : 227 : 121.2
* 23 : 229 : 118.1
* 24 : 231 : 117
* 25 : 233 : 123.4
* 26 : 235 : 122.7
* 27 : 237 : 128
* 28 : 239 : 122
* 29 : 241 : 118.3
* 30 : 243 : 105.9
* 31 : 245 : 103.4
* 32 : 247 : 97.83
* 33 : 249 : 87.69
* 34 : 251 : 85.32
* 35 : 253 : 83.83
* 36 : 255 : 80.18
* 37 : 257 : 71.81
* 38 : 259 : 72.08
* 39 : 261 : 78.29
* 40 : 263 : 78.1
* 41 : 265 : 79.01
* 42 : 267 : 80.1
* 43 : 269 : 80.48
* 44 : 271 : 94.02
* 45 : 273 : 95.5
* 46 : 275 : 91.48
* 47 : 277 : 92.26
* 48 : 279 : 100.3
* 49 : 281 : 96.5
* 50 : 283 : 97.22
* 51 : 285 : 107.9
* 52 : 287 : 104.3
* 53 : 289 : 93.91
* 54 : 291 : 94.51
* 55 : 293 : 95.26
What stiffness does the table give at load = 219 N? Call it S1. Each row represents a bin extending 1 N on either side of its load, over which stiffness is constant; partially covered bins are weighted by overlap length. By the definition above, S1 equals 118.6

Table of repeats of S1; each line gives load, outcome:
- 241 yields 118.3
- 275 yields 91.48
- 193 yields 111.2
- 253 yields 83.83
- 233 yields 123.4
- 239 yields 122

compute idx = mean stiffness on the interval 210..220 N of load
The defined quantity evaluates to 125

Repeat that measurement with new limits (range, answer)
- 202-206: 114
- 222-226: 119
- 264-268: 79.6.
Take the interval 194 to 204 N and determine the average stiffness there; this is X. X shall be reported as 124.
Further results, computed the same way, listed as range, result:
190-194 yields 115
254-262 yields 75.6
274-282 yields 95.1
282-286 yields 103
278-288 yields 101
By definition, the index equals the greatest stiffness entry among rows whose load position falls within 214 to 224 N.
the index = 127.8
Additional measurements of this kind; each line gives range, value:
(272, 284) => 100.3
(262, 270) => 80.48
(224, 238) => 128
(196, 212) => 131.4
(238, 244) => 122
